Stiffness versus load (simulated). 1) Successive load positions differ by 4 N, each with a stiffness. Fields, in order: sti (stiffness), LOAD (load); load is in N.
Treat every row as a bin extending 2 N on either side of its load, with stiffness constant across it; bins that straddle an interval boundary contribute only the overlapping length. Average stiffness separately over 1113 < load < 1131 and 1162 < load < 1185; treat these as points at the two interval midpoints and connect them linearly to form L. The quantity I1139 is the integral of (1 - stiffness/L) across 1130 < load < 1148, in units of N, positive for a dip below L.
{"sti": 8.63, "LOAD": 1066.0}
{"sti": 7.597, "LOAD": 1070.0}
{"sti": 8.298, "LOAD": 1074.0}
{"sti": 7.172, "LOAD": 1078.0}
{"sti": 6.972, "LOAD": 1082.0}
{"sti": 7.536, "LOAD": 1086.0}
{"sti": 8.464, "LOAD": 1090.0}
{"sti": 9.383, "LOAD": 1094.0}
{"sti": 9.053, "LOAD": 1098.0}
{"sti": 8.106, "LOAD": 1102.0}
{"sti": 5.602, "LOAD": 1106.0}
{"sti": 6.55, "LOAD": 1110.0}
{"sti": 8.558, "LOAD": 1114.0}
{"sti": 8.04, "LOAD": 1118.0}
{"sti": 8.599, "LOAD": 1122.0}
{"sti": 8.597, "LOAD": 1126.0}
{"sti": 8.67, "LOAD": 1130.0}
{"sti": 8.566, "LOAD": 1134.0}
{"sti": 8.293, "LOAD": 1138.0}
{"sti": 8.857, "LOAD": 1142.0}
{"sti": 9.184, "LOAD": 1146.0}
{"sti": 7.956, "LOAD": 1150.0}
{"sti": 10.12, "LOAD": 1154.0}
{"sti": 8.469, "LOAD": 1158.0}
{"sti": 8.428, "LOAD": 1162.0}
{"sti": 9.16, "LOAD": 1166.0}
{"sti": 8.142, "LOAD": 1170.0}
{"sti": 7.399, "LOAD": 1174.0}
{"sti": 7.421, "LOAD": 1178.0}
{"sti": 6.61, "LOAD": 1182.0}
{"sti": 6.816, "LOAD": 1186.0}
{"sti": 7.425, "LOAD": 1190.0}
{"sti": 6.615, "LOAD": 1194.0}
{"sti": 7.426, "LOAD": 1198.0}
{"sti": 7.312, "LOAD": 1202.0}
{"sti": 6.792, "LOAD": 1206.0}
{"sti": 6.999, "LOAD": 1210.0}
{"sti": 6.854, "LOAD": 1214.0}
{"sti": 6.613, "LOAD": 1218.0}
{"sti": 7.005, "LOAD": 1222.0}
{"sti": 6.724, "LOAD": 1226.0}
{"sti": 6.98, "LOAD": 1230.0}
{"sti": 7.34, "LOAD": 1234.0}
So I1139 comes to -1.0 N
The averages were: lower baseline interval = 8.48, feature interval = 8.72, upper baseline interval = 7.77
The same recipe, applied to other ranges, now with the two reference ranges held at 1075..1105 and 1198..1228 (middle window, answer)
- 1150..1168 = -3.7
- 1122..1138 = -1.9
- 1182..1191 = 0.2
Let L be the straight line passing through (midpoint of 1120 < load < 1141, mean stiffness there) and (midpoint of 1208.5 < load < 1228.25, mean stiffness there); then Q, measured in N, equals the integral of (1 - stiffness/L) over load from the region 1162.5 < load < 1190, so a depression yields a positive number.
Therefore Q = 0.2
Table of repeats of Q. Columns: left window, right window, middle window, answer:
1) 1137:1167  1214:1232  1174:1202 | 2.54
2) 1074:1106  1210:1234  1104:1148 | -2.79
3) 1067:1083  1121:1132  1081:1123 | 1.21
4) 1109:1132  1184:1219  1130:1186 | -4.67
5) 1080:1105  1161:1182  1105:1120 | 1.49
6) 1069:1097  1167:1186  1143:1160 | -3.05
